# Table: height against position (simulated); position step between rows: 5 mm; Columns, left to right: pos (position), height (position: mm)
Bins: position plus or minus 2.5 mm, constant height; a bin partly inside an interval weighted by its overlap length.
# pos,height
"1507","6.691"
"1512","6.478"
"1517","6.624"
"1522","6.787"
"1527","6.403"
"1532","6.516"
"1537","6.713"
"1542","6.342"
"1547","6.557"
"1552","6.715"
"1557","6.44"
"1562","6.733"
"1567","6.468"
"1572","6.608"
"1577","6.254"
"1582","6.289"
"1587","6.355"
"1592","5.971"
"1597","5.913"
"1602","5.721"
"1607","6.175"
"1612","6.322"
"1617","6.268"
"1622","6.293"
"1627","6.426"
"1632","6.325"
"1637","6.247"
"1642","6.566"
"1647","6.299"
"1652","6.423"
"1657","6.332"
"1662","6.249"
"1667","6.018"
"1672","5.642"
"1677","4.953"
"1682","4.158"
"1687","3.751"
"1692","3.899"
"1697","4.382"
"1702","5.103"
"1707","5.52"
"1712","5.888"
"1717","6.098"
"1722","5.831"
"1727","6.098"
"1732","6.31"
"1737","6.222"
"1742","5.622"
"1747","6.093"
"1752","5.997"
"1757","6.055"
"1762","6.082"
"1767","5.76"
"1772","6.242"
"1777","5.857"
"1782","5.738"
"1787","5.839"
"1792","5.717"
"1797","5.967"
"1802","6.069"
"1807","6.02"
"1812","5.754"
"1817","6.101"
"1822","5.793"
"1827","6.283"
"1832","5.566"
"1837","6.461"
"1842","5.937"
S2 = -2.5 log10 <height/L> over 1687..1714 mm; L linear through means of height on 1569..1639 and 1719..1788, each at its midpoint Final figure 0.248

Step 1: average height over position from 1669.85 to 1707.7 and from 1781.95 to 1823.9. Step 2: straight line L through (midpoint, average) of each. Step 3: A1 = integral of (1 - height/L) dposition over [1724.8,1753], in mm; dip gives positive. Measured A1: -4.77 mm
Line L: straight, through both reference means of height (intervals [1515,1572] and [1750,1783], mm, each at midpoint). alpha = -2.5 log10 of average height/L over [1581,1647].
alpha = 0.03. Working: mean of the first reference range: 6.57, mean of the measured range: 6.22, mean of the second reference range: 5.97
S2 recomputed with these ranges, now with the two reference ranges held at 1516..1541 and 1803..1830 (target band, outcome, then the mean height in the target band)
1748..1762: 0.01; 6.04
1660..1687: 0.20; 5.24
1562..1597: 0.03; 6.32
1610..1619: 0.02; 6.29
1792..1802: 0.02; 5.93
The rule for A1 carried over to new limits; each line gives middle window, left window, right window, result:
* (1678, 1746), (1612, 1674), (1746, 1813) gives 8.78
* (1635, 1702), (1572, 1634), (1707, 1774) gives 7.43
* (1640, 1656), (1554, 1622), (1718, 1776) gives -0.61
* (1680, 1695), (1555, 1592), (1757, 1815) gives 5.38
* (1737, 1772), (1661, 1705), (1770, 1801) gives -2.47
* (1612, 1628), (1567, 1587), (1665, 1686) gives -1.39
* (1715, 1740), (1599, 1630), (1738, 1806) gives -0.39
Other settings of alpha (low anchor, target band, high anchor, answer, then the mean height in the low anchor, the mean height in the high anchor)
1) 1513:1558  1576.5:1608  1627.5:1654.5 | 0.066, 6.57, 6.38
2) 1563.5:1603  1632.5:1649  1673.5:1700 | -0.229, 6.23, 4.3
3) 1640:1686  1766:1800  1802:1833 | 0.005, 5.77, 5.95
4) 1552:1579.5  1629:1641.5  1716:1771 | -0.002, 6.52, 6.02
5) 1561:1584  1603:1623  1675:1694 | -0.109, 6.46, 4.18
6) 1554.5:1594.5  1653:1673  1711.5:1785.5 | 0.012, 6.39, 5.99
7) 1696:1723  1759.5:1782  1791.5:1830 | -0.031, 5.51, 5.97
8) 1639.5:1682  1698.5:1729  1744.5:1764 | 0.056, 5.95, 6.06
